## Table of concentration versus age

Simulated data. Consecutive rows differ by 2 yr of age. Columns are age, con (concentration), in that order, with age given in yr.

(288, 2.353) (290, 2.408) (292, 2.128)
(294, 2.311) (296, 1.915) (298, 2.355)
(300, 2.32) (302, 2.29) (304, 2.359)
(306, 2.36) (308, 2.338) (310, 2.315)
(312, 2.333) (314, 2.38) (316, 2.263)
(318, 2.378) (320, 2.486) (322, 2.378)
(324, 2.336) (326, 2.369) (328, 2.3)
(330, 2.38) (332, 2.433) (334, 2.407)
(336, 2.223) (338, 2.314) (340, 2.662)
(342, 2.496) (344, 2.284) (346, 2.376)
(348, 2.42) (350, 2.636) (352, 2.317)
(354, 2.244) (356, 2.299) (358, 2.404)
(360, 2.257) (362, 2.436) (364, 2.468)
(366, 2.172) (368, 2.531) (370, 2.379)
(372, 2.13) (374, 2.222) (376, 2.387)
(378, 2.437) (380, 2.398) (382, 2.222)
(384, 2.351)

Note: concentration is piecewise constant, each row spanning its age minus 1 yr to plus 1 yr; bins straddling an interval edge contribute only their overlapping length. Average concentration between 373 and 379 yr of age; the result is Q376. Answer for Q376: 2.35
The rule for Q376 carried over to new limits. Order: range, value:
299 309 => 2.33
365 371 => 2.36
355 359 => 2.35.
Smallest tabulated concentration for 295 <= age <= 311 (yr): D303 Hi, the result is 1.915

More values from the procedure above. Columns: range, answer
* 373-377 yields 2.222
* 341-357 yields 2.244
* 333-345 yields 2.223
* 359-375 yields 2.13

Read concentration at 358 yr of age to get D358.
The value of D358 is 2.404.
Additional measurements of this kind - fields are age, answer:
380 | 2.398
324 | 2.336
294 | 2.311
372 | 2.13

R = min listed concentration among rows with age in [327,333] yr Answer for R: 2.3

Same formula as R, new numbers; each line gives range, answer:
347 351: 2.42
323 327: 2.336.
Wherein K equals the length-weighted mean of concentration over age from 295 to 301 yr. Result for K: 2.2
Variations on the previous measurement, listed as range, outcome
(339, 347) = 2.45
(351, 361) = 2.3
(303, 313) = 2.34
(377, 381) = 2.42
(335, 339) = 2.27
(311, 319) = 2.34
